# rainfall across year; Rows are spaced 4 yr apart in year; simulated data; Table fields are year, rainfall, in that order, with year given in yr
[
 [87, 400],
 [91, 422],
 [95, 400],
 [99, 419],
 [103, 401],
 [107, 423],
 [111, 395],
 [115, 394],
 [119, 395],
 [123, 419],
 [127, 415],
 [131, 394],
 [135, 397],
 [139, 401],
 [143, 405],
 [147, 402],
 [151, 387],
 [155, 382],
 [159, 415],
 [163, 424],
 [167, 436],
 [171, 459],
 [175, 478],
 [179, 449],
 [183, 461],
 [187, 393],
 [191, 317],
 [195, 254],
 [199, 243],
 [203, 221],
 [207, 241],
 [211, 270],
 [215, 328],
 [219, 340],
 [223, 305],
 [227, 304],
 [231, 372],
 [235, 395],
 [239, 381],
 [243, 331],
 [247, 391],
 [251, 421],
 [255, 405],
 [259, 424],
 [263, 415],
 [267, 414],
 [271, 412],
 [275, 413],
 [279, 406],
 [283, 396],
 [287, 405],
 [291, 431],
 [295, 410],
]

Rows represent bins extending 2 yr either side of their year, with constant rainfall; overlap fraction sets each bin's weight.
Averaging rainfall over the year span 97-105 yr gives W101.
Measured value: 410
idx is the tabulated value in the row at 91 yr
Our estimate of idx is 422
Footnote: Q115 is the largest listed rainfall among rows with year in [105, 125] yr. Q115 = 423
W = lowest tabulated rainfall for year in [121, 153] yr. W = 387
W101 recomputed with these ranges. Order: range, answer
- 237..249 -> 368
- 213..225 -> 324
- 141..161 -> 398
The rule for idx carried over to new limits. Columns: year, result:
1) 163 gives 424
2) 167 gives 436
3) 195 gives 254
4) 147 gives 402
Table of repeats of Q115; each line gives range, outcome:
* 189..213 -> 317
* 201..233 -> 372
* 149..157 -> 387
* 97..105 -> 419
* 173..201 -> 478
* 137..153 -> 405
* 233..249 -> 395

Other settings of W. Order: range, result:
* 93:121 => 394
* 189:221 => 221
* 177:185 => 449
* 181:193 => 317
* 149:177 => 382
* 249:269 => 405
